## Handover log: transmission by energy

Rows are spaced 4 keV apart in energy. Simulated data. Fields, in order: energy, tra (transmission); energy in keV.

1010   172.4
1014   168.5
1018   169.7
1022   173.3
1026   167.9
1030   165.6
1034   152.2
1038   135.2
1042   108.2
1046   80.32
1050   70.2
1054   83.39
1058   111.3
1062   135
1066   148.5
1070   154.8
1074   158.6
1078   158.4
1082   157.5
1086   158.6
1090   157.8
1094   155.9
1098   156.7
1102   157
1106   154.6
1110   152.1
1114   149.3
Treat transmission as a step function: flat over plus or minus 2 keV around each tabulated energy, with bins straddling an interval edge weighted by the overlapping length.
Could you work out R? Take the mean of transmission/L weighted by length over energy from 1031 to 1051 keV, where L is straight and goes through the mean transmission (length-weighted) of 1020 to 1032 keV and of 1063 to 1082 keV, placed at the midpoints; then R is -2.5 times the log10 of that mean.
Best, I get 0.40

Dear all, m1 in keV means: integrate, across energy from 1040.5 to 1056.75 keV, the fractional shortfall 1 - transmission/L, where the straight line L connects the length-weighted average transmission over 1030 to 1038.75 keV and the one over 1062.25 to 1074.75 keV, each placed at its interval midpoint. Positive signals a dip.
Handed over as 6.9 keV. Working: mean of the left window 150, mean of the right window 151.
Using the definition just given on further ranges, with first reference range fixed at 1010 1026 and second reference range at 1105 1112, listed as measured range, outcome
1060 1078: 1.16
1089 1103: -0.11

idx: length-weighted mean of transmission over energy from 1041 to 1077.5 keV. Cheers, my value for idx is 119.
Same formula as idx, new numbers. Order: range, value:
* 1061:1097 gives 155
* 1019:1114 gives 142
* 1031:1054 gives 109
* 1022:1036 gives 164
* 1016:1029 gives 170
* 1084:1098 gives 157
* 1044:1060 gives 86.3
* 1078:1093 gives 158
